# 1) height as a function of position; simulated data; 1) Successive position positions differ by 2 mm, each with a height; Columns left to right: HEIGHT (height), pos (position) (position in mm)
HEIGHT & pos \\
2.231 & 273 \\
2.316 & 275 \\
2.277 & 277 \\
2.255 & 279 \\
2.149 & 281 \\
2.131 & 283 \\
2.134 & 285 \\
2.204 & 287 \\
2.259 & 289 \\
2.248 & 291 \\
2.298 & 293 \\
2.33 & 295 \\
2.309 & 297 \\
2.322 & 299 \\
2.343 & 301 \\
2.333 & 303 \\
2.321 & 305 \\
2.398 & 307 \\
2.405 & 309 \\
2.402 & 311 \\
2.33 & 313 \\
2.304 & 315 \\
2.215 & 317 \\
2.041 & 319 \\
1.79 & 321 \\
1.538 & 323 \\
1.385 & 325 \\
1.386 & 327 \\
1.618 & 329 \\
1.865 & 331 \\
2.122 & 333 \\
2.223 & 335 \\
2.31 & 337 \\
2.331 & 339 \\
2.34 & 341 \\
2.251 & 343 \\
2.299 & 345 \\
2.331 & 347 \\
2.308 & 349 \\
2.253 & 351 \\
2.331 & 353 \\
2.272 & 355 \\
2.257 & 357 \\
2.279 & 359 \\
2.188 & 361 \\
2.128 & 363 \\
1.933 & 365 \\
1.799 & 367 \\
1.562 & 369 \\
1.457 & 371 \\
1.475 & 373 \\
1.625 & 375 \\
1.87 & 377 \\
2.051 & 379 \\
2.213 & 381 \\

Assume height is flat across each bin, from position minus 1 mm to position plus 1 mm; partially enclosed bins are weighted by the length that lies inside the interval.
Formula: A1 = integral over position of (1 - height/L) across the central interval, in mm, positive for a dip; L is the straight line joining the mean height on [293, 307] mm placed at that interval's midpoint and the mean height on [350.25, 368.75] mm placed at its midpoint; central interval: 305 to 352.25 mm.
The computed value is 2.6 mm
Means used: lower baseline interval 2.33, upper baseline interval 2.13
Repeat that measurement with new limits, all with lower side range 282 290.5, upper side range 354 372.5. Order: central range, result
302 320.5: -1.5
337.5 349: -1.6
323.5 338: 1.6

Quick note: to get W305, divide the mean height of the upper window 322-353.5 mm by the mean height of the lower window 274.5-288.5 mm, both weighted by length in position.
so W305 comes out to 0.93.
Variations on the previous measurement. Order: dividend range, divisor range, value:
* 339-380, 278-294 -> 0.93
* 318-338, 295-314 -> 0.78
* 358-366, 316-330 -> 1.25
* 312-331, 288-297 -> 0.81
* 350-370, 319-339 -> 1.14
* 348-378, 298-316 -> 0.84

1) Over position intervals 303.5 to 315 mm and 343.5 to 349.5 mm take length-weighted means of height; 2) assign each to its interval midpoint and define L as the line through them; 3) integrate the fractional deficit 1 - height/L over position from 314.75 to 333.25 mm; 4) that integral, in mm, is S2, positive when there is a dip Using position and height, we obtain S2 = 4.3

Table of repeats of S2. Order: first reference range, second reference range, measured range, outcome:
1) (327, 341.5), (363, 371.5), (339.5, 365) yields -4.9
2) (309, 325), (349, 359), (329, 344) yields 0.1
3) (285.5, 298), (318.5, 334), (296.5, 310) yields -1.7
